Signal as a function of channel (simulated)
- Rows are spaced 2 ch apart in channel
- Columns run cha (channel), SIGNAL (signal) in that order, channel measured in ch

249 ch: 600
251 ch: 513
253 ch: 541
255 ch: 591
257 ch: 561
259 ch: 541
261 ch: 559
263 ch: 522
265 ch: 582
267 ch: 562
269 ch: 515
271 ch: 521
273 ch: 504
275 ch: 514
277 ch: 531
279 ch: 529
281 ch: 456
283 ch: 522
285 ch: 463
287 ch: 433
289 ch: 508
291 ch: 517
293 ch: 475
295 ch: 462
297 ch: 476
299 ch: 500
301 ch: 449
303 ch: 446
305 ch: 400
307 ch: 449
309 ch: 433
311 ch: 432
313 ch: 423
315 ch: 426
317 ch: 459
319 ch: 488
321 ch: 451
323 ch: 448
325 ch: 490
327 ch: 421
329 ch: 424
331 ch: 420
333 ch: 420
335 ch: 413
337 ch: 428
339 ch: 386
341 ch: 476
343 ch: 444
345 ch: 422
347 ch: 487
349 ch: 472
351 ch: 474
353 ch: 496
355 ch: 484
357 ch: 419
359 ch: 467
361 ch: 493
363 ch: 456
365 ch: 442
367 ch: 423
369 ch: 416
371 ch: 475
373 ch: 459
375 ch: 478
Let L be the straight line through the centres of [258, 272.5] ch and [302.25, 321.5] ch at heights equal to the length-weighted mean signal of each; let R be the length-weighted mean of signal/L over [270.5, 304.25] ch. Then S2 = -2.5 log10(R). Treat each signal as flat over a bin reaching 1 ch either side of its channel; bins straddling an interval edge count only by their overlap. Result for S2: 0.01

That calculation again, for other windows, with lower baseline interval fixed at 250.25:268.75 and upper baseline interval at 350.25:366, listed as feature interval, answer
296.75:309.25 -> 0.14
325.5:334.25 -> 0.16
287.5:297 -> 0.08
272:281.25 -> 0.05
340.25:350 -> 0.04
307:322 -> 0.14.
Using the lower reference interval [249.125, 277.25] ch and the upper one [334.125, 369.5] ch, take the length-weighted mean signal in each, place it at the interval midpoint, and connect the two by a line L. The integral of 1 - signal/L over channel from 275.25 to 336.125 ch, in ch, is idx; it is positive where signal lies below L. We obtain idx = 4.8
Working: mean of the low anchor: 542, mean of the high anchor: 450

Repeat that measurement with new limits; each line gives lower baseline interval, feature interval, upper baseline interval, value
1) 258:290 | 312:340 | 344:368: 2.7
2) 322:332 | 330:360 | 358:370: -0.1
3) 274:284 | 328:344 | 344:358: 1.6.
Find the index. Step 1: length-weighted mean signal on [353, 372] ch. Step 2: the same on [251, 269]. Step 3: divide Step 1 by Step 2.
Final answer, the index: 0.82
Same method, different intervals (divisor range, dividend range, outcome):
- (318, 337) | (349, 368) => 1.05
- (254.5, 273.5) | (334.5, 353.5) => 0.82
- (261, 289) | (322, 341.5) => 0.84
